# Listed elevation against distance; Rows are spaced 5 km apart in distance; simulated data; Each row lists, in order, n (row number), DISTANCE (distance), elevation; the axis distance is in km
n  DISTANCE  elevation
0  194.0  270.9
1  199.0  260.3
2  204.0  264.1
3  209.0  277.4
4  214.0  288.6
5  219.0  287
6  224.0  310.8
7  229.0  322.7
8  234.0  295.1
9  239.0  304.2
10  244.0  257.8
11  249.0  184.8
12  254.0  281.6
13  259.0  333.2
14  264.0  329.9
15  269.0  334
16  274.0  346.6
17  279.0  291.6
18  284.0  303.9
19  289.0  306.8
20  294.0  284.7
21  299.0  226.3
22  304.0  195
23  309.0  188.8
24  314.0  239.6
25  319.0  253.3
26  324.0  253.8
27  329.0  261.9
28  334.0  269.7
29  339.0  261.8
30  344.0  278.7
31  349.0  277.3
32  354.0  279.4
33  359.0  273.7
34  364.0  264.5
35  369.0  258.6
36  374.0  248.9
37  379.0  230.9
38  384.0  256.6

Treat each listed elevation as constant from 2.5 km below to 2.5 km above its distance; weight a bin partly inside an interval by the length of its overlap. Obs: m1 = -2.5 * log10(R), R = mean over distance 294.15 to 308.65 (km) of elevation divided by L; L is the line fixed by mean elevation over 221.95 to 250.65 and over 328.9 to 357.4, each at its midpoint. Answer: 0.249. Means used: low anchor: 282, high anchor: 272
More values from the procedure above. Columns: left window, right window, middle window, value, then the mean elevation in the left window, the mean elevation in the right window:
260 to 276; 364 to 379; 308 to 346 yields 0.137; 336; 252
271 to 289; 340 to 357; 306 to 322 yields 0.284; 314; 277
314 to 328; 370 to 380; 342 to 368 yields -0.112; 252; 244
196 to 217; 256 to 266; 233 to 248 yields 0.122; 273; 329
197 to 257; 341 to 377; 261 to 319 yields -0.011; 278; 268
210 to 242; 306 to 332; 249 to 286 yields -0.136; 300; 239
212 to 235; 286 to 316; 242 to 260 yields 0.083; 301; 241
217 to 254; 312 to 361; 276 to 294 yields -0.102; 280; 265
